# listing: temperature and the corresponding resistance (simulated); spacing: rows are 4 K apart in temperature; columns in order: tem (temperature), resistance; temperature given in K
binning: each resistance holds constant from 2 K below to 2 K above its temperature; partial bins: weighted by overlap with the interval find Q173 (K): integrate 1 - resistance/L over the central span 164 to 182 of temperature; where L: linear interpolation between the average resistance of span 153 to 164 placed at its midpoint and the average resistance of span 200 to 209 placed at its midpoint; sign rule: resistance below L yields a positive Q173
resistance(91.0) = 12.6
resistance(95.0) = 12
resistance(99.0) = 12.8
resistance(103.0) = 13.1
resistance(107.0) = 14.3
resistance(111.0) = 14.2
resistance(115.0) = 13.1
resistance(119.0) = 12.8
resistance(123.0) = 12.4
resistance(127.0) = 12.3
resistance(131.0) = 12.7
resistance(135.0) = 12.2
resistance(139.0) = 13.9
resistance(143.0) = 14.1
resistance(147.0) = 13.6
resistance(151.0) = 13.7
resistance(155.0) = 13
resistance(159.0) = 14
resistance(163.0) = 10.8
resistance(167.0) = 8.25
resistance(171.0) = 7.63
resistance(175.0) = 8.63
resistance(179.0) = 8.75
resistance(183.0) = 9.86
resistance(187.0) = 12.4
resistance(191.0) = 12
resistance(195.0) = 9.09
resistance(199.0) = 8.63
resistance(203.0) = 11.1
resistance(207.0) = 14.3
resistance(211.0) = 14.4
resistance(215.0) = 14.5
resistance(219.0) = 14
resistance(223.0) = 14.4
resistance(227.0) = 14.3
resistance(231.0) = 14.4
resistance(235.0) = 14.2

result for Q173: 5.80 K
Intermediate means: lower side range 12.8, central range 8.54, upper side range 12.2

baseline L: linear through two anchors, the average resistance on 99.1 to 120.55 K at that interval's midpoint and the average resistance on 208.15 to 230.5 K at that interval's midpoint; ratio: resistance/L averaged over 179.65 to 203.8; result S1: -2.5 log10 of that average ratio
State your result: 0.33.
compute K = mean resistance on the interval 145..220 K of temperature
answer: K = 11.5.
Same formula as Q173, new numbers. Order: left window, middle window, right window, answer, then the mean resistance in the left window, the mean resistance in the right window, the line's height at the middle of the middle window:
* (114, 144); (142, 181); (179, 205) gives 1.7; 12.9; 10.4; 11.6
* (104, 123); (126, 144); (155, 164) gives 0.1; 13.4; 12.7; 13.1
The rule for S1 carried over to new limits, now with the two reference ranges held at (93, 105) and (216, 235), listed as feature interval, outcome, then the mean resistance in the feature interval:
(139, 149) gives -0.05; 13.9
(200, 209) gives 0.15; 12.2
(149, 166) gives 0.07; 12.6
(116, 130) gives 0.03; 12.6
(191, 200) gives 0.40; 9.58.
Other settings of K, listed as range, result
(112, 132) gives 12.7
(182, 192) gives 11.5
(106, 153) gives 13.3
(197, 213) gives 12.1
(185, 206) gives 10.8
